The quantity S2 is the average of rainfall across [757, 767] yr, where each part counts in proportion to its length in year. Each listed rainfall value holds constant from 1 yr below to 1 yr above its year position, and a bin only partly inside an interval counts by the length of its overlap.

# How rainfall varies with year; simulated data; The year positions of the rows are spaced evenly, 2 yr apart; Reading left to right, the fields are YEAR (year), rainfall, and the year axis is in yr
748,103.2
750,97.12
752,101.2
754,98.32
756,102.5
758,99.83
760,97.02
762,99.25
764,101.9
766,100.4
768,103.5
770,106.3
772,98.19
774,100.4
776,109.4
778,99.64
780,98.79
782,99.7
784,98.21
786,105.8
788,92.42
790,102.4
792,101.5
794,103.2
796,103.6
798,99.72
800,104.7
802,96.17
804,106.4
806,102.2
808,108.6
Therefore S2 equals 99.7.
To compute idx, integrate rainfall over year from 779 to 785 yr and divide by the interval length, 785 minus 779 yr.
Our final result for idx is 98.9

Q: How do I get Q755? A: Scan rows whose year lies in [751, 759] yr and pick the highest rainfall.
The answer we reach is 102.5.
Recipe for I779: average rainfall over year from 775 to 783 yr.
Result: 102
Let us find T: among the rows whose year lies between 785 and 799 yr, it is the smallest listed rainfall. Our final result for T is 92.42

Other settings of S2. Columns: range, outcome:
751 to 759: 100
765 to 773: 102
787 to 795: 99.9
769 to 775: 102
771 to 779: 102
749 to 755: 98.9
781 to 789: 99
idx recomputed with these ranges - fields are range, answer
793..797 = 103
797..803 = 100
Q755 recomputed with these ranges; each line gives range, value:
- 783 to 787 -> 105.8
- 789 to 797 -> 103.6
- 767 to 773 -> 106.3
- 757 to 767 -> 101.9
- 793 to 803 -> 104.7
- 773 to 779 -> 109.4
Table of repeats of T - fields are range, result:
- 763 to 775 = 98.19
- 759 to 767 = 97.02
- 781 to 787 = 98.21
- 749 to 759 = 97.12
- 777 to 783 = 98.79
